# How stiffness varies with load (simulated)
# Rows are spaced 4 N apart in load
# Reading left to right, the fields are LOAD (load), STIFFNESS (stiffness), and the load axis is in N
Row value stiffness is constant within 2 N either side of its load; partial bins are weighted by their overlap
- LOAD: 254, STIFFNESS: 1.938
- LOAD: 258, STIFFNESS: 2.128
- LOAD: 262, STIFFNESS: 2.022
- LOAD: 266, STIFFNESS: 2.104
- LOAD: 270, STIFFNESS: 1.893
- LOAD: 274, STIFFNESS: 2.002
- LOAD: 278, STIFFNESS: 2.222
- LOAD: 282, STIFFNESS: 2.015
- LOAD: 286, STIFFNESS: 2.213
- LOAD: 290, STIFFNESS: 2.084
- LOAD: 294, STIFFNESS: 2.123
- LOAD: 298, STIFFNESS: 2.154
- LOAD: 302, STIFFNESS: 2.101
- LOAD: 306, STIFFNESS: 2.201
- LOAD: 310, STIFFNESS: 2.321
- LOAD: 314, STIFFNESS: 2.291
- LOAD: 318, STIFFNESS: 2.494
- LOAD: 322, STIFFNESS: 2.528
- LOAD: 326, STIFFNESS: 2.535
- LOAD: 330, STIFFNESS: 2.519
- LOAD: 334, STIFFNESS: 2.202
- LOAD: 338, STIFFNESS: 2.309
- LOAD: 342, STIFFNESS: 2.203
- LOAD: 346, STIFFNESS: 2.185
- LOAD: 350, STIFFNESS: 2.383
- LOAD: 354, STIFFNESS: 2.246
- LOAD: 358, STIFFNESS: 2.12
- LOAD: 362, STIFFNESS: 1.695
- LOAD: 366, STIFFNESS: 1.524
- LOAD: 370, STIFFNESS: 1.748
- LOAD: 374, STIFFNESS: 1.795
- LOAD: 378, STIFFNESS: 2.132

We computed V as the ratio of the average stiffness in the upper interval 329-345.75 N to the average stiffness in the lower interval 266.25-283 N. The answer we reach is 1.12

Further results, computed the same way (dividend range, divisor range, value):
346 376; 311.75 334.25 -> 0.80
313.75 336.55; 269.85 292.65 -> 1.17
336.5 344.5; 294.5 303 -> 1.06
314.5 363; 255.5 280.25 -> 1.12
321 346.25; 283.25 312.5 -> 1.09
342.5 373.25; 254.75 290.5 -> 0.96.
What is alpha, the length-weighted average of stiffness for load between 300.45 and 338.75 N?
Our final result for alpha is 2.35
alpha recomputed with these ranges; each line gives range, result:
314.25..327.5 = 2.49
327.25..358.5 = 2.28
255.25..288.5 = 2.07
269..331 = 2.23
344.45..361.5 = 2.19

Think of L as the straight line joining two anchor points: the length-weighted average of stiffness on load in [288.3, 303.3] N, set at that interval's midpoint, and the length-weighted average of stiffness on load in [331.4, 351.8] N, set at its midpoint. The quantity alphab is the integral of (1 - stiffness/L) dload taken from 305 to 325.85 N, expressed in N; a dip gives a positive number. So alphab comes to -2.0 N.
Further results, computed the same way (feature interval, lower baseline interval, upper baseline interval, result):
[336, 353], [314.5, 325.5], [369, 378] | -0.6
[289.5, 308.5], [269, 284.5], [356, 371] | -1.6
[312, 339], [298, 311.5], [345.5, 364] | -3.1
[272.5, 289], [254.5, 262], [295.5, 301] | -0.1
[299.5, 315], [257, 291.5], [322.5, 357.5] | -0.2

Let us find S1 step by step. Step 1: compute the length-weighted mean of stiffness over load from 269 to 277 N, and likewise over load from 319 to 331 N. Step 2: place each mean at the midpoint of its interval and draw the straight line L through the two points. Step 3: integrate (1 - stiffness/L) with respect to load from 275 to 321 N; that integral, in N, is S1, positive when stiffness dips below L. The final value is 0.8 N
